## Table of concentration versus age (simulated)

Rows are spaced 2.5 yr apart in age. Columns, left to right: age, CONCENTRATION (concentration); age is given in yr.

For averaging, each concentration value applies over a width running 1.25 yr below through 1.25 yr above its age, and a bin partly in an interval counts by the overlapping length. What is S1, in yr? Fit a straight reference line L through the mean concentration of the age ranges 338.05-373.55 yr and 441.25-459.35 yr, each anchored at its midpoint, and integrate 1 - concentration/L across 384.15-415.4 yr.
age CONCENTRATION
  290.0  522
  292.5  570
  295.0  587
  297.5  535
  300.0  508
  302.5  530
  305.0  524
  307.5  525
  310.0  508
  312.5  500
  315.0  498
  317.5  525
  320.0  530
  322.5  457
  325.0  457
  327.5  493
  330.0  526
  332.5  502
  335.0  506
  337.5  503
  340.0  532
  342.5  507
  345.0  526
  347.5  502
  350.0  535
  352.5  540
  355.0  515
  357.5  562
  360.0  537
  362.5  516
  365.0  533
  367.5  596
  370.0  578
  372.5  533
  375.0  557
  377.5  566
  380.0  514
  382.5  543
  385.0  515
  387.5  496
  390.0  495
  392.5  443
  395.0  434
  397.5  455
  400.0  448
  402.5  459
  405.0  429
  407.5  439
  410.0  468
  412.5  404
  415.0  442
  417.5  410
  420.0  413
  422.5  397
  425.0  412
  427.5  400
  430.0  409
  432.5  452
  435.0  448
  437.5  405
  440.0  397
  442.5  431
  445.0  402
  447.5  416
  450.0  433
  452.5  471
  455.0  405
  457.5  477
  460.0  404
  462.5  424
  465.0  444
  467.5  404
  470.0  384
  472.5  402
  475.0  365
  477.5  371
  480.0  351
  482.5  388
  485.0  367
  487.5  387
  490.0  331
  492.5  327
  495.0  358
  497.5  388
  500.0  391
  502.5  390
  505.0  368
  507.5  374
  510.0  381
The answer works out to 2.08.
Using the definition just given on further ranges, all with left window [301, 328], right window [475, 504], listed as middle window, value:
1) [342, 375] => -4.81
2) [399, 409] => -0.22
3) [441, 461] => -1.60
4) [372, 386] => -2.60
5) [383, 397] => -1.04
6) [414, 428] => 0.30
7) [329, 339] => -0.41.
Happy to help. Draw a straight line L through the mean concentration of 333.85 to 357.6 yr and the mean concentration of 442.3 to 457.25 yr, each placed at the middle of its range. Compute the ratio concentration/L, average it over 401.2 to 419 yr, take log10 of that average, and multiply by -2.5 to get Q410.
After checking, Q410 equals 0.07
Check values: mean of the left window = 521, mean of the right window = 429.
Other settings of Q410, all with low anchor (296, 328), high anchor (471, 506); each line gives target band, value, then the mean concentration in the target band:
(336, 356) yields -0.084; 520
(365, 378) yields -0.215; 563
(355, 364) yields -0.138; 535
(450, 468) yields -0.106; 434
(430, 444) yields -0.036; 425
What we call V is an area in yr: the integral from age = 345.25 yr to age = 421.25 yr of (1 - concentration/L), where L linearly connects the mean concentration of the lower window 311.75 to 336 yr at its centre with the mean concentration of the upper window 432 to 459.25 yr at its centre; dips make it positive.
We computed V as -4.9 yr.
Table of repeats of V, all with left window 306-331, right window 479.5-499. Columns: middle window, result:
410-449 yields -0.6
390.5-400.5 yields -0.2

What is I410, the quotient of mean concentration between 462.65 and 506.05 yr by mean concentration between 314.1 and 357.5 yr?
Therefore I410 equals 0.74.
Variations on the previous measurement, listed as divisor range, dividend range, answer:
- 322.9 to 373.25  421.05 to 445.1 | 0.79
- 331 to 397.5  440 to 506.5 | 0.76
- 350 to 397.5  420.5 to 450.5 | 0.79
